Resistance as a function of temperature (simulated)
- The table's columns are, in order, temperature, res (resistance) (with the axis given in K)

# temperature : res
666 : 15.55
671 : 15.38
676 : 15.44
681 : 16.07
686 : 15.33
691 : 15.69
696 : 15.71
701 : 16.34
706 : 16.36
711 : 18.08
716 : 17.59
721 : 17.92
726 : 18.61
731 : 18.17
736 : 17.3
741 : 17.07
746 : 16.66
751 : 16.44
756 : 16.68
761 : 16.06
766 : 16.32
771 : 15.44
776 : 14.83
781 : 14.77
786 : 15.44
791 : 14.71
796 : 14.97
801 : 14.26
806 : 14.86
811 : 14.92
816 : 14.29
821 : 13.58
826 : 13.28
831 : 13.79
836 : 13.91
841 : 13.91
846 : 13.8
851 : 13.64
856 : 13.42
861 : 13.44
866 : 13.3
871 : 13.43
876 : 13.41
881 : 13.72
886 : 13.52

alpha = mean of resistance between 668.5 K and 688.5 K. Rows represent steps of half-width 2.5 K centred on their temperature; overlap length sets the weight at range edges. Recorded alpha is 15.6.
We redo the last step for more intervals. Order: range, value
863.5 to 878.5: 13.4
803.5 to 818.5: 14.7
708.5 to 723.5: 17.9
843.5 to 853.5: 13.7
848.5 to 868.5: 13.4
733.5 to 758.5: 16.8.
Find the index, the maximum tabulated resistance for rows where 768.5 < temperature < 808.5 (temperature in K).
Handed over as 15.44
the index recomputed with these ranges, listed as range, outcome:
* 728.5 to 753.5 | 18.17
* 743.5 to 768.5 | 16.68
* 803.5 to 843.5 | 14.92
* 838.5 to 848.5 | 13.91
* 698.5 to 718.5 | 18.08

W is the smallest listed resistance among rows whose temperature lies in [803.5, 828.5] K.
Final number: 13.28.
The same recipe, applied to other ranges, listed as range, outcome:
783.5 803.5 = 14.26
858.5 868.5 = 13.3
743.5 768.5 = 16.06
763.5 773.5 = 15.44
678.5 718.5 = 15.33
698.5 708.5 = 16.34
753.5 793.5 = 14.71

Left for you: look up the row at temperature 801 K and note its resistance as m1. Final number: 14.26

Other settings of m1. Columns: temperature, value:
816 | 14.29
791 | 14.71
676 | 15.44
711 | 18.08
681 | 16.07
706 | 16.36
